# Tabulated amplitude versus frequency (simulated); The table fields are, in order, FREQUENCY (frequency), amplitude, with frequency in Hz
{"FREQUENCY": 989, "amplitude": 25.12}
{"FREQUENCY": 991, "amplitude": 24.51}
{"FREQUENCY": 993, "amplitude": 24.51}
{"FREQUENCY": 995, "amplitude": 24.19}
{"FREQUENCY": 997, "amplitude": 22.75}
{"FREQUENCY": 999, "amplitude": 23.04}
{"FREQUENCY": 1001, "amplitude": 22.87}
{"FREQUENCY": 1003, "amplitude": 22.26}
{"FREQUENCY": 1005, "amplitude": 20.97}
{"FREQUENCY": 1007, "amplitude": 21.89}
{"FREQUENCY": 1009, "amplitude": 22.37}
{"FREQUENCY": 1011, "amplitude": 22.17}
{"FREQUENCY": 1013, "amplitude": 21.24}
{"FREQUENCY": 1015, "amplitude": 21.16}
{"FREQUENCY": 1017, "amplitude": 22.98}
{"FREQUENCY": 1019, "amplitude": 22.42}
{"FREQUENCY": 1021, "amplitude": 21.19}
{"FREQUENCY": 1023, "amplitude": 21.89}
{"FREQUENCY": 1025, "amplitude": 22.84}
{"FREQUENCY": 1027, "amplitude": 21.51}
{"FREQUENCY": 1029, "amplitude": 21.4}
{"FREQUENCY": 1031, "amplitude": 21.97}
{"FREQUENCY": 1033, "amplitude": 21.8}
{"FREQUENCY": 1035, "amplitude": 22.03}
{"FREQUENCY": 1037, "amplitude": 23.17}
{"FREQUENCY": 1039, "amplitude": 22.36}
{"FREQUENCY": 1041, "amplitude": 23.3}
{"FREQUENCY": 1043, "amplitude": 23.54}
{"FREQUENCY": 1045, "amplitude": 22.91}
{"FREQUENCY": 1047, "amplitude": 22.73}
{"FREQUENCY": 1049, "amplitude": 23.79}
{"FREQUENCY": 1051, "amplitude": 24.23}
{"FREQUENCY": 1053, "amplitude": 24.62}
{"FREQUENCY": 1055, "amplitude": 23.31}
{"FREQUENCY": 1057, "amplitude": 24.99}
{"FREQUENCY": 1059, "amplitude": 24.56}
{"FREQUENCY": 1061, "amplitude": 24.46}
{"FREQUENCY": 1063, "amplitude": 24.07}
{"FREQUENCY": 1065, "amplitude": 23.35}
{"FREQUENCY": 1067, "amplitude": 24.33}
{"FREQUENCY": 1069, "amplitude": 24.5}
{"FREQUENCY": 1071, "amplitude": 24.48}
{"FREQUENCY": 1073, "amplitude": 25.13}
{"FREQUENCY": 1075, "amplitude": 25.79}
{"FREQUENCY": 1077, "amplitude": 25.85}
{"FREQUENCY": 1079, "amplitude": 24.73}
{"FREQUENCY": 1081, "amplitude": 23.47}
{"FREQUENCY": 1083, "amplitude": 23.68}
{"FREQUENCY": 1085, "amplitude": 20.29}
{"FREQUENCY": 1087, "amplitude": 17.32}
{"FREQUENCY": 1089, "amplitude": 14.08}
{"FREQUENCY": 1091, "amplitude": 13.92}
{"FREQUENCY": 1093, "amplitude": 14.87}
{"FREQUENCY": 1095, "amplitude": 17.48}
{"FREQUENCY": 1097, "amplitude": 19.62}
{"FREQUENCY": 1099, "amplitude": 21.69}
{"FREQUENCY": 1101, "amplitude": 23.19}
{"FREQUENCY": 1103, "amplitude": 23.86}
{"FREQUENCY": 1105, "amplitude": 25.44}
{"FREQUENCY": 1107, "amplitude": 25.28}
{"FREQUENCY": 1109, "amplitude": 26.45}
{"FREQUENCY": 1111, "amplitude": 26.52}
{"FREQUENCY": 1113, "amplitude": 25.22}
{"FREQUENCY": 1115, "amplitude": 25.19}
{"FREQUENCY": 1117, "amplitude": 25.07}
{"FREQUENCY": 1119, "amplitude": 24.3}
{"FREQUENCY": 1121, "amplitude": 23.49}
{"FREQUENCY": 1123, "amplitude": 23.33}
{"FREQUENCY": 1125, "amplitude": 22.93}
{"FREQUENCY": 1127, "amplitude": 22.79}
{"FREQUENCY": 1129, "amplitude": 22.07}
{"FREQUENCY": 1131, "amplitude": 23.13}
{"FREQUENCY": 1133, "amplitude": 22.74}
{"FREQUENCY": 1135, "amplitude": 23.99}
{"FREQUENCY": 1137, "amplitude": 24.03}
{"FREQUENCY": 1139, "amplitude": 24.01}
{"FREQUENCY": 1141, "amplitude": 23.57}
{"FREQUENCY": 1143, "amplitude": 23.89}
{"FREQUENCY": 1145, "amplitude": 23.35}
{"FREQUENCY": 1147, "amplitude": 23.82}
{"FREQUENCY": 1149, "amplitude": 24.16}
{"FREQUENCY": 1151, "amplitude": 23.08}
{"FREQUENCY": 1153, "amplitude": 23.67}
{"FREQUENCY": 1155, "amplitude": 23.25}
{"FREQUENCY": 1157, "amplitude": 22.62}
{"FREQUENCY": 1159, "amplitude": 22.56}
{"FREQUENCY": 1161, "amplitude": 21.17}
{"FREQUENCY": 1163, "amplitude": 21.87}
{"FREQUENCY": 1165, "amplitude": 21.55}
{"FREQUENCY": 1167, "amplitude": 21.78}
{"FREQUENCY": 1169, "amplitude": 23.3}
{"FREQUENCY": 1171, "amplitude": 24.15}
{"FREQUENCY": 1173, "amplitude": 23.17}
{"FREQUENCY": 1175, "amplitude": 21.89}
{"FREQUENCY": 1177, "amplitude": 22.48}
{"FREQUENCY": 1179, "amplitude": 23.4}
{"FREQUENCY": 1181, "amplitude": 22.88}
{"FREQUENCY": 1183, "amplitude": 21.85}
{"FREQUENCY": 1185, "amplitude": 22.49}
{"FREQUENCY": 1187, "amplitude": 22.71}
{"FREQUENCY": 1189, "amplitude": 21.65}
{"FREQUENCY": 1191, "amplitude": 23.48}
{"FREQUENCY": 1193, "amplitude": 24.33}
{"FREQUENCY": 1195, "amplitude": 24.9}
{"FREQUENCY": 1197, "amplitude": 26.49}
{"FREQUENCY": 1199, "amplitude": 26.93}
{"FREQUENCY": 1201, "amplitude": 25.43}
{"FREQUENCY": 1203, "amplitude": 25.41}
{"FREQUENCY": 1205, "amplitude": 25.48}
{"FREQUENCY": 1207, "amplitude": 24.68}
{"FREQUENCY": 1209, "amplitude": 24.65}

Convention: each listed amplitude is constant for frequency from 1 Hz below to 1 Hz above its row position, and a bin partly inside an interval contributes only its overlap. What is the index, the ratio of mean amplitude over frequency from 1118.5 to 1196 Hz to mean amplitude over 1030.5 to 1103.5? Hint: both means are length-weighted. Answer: 1.0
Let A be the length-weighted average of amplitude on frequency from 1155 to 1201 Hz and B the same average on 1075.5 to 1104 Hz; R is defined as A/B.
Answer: 1.13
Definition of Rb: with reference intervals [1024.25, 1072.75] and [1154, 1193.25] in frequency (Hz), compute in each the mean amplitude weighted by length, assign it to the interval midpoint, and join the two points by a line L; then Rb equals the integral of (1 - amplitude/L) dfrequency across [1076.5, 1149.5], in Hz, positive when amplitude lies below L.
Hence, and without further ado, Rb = 1.0 Hz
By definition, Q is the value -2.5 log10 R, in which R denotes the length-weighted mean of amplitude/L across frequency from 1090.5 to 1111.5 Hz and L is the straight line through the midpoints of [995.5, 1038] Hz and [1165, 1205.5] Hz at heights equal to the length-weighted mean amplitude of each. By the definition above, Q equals 0.056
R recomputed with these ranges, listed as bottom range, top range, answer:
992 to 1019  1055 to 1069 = 1.08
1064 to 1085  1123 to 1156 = 0.96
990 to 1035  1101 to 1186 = 1.05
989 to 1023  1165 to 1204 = 1.04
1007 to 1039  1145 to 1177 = 1.04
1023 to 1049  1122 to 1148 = 1.04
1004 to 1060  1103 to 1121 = 1.12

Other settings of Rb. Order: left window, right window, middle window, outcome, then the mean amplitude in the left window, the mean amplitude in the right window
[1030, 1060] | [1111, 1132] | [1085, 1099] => 4.00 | 23.3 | 23.9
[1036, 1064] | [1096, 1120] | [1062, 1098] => 3.77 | 23.7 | 24.3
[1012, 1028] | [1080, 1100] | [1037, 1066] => -4.67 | 21.9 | 18.6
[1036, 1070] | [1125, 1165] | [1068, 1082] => -0.73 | 23.8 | 23.1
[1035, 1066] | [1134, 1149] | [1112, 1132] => 0.03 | 23.6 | 23.8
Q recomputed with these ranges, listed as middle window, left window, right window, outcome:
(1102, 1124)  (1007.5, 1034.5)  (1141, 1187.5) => -0.11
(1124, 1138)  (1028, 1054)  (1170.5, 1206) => 0.02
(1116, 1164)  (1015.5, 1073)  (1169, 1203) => 0.01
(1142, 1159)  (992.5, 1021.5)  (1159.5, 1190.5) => -0.05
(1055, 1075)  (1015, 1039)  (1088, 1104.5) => -0.20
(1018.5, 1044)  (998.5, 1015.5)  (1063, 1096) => -0.02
